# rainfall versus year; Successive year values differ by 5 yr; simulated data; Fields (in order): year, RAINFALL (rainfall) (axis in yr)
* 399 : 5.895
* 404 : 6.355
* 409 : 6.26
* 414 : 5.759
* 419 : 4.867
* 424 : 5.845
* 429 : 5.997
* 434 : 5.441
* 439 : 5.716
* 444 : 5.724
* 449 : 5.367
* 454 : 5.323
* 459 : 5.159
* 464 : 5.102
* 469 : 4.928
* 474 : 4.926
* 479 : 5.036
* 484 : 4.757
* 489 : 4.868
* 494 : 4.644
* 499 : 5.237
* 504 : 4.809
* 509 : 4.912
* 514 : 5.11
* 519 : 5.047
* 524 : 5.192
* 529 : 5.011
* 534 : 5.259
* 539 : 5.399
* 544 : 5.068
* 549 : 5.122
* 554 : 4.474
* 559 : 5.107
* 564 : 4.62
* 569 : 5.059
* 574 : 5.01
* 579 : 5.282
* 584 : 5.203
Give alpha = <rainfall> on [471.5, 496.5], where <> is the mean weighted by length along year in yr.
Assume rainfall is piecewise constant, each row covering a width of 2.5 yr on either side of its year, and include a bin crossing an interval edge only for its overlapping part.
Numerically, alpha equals 4.85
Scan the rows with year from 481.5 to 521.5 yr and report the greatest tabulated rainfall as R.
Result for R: 5.237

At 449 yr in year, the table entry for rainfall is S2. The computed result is 5.367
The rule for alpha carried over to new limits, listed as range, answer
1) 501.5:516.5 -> 4.94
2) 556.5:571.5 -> 4.93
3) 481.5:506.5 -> 4.86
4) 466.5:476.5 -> 4.93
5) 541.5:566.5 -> 4.88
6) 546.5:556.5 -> 4.8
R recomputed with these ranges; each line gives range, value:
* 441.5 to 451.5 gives 5.724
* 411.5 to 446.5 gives 5.997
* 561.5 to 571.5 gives 5.059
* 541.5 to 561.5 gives 5.122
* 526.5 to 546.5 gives 5.399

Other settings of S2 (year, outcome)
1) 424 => 5.845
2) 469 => 4.928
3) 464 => 5.102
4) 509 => 4.912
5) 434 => 5.441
